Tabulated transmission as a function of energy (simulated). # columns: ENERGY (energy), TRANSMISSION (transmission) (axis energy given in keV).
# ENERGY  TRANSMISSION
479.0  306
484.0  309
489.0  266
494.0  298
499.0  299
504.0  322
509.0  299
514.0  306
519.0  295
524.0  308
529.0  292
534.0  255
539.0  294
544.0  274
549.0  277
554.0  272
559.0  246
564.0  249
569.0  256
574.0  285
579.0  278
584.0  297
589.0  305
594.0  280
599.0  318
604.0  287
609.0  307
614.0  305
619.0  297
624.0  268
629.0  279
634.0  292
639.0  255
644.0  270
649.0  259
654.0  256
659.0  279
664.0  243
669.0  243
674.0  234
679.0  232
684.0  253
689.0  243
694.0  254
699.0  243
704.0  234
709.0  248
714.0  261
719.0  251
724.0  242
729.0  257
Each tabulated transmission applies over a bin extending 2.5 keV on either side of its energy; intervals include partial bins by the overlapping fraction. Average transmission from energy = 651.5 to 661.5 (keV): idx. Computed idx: 268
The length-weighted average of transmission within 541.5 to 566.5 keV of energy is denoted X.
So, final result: 264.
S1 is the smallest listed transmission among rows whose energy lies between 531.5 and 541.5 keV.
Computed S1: 255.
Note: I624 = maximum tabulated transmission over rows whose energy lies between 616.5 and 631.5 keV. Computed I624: 297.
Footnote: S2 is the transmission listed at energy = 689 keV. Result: 243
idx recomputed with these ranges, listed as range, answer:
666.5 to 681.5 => 236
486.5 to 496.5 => 282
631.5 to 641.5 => 274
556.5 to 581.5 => 263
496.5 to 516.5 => 306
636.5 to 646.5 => 262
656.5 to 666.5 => 261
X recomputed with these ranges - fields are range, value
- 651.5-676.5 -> 251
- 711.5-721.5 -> 256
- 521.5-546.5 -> 285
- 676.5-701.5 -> 245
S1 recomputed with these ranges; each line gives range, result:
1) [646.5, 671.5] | 243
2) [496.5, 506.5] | 299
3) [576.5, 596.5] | 278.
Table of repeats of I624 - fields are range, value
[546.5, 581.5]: 285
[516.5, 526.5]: 308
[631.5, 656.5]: 292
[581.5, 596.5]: 305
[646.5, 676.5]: 279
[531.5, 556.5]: 294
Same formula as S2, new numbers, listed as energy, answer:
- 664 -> 243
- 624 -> 268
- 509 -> 299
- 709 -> 248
